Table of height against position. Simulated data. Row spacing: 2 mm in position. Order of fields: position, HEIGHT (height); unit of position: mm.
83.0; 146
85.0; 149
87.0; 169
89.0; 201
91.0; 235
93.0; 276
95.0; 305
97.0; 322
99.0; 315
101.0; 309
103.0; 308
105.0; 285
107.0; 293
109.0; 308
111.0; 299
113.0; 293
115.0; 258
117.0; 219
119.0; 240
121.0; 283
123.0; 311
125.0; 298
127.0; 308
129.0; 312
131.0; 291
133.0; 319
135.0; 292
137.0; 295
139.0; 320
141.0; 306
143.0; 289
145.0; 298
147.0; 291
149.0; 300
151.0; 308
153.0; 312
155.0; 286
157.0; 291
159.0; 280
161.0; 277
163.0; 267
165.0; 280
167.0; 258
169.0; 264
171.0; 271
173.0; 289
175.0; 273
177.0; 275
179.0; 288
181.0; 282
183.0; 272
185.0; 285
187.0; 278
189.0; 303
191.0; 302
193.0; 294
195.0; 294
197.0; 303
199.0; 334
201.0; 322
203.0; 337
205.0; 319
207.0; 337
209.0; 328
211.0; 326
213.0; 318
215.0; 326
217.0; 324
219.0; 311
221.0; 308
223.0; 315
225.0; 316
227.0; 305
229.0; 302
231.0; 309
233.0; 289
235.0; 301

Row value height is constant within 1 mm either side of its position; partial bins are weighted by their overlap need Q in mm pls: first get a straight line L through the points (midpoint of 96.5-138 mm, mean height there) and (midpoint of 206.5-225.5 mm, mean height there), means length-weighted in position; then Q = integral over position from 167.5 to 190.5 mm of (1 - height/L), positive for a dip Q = 2.2 mm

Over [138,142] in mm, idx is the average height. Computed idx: 313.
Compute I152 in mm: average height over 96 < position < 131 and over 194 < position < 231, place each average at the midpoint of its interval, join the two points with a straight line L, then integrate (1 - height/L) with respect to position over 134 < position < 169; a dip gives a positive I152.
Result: 1.3 mm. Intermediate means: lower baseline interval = 292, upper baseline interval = 318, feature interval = 290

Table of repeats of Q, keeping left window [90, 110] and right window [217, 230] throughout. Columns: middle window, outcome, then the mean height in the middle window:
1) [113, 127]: 1.2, 273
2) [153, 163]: 0.6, 285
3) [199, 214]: -0.9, 327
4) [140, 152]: 0.1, 299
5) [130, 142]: -0.2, 304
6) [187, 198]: 0.3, 297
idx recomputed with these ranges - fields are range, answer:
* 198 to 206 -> 328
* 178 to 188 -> 281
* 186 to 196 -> 294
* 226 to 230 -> 304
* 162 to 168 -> 268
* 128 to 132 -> 302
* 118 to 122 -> 262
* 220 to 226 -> 313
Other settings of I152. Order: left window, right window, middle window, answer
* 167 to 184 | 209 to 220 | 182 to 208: -0.6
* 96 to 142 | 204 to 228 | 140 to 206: 3.6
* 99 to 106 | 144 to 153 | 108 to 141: 1.2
